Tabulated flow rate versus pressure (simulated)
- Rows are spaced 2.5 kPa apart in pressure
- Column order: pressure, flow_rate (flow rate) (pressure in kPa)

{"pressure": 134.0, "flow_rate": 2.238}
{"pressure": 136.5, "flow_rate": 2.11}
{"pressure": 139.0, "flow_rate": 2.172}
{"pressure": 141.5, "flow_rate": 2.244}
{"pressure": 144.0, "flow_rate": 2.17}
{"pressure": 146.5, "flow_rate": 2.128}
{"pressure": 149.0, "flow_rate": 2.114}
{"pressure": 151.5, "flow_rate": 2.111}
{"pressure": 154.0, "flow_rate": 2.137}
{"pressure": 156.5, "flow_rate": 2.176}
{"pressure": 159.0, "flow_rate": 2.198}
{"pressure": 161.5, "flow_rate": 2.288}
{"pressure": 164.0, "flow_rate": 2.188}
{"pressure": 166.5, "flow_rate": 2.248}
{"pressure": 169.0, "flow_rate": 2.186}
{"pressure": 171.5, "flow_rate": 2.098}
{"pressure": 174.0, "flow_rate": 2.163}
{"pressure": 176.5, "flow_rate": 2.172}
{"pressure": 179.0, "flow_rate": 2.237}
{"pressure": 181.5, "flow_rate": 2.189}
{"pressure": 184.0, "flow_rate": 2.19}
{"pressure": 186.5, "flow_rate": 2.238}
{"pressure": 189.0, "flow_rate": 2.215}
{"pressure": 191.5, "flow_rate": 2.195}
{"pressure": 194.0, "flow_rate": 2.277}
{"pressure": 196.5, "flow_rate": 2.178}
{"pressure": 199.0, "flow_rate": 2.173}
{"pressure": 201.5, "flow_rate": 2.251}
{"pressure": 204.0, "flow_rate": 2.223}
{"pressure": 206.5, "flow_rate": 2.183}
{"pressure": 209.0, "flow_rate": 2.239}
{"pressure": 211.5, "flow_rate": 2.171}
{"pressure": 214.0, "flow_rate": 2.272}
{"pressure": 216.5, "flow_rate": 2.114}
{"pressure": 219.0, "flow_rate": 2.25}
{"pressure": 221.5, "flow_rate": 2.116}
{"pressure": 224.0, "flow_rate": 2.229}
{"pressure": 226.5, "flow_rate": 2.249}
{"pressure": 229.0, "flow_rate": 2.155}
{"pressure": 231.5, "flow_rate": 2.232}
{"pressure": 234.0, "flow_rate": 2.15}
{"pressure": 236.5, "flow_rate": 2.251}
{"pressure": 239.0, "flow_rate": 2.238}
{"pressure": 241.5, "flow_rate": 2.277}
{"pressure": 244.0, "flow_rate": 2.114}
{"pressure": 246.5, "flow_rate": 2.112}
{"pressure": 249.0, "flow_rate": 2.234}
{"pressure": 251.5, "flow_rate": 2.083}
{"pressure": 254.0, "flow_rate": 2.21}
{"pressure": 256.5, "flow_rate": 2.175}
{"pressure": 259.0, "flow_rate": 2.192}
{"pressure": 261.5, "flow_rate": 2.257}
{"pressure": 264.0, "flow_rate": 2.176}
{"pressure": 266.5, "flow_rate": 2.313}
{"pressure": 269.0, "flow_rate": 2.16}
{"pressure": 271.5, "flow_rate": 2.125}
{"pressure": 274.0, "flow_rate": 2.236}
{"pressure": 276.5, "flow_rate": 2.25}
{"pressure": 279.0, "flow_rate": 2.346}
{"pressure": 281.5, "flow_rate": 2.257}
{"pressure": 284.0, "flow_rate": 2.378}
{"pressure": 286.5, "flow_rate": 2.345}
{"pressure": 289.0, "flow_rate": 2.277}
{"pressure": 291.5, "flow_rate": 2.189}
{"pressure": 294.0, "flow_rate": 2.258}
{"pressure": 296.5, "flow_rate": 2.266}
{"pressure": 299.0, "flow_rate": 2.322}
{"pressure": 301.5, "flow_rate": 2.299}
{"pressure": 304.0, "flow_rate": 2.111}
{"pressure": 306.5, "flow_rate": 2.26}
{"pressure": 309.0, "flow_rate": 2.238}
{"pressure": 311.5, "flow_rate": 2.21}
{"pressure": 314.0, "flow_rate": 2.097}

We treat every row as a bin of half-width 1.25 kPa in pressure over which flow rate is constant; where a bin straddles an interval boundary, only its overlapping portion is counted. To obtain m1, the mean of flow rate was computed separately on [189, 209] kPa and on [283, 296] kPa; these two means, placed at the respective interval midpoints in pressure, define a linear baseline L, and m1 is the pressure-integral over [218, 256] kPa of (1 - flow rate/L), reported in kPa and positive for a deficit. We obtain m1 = 0.9 kPa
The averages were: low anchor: 2.21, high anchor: 2.29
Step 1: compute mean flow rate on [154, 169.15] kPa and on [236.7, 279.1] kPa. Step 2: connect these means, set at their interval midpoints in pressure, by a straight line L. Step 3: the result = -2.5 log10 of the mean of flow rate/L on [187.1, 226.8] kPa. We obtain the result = -0.001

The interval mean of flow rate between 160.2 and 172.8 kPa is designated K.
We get 2.2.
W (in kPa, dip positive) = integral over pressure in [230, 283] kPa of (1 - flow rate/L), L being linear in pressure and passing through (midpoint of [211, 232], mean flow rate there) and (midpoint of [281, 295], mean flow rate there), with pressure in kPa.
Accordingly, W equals 0.8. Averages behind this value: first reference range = 2.2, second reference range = 2.29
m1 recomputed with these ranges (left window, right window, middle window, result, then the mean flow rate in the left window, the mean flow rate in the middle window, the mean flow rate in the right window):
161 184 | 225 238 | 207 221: 0.0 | 2.19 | 2.2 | 2.21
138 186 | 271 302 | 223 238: 0.1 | 2.18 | 2.21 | 2.28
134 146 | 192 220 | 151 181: 0.1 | 2.18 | 2.19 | 2.21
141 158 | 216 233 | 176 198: -0.4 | 2.15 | 2.21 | 2.19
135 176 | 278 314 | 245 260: 0.5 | 2.17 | 2.17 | 2.26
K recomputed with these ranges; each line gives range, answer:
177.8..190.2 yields 2.21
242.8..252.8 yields 2.14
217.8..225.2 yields 2.2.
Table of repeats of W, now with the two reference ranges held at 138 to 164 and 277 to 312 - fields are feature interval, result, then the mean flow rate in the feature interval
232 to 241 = 0.04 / 2.22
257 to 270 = 0.18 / 2.22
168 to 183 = 0.11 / 2.17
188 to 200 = -0.03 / 2.21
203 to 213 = 0.03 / 2.21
